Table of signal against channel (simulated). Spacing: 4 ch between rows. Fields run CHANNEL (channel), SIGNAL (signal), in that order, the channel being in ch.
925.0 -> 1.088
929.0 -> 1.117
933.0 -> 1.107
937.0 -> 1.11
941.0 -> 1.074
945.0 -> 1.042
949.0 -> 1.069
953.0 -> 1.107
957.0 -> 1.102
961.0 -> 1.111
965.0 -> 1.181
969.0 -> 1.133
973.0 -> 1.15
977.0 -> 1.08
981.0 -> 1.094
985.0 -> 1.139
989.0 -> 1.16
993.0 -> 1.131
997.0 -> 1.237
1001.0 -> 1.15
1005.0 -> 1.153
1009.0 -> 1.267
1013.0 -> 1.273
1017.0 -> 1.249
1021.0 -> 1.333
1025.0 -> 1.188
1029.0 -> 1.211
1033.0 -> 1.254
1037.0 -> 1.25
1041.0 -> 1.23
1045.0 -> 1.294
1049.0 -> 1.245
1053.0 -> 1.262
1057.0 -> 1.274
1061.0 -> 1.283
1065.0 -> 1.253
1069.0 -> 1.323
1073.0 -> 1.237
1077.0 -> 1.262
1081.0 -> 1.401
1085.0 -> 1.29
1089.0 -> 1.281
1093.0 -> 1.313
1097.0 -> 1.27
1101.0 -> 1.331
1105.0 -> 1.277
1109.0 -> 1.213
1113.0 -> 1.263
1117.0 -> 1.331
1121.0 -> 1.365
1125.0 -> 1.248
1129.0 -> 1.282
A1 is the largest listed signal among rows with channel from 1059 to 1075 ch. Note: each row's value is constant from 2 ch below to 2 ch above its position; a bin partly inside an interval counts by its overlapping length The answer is 1.323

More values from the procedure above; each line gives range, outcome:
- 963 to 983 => 1.181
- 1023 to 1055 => 1.294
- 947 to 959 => 1.107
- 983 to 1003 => 1.237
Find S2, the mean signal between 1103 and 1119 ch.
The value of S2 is 1.27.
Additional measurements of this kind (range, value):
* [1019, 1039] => 1.25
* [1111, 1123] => 1.32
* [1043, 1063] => 1.27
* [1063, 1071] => 1.29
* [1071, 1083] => 1.3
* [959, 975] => 1.14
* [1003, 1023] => 1.26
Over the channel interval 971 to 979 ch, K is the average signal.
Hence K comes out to 1.11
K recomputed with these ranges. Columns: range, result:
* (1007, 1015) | 1.27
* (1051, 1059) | 1.27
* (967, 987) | 1.12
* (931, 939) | 1.11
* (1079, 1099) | 1.31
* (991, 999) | 1.18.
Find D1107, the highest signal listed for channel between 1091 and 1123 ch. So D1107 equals 1.365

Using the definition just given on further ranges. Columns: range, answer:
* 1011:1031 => 1.333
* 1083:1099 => 1.313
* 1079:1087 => 1.401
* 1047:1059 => 1.274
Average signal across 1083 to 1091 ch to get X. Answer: 1.29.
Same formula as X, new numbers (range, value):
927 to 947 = 1.09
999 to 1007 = 1.15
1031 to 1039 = 1.25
